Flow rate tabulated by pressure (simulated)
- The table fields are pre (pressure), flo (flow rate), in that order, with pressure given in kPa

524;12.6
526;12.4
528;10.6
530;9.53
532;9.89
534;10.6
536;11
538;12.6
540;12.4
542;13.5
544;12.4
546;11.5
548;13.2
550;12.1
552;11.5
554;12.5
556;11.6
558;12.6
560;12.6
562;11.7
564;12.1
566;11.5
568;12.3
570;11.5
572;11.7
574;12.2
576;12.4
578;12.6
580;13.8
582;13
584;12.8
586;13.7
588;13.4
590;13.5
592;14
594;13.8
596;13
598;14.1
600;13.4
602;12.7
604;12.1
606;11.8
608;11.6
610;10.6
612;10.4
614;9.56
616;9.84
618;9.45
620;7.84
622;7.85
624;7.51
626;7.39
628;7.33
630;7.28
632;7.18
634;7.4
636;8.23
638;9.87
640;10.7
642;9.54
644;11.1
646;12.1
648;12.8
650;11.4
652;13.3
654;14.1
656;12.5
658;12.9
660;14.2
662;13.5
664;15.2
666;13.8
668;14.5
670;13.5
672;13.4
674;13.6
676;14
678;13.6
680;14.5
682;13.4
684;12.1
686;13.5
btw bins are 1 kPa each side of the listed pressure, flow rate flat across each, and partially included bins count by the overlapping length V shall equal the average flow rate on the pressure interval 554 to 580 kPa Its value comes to 12.1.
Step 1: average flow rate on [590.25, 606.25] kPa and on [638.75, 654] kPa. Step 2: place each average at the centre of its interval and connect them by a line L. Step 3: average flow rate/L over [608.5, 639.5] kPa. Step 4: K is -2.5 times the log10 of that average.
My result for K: 0.40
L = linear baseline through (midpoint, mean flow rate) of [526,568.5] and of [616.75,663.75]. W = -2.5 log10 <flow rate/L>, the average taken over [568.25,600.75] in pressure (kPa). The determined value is -0.16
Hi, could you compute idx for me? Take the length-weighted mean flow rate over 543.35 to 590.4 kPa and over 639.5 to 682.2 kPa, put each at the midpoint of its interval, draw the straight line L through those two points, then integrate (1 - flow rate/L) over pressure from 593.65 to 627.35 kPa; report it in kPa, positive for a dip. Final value 5.4 kPa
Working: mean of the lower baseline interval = 12.4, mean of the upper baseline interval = 13.1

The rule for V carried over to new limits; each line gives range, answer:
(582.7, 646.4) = 10.7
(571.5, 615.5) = 12.5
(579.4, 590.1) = 13.3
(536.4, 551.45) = 12.4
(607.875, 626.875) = 9.11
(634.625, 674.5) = 12.5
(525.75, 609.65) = 12.3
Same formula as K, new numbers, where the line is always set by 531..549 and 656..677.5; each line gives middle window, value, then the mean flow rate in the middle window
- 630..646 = 0.404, 9.21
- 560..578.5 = 0.028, 12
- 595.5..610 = 0.027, 12.5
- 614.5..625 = 0.462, 8.55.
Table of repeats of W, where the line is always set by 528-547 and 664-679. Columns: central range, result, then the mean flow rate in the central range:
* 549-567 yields -0.02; 12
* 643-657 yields 0.08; 12.5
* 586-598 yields -0.10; 13.6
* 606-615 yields 0.19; 10.7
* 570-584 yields -0.03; 12.5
